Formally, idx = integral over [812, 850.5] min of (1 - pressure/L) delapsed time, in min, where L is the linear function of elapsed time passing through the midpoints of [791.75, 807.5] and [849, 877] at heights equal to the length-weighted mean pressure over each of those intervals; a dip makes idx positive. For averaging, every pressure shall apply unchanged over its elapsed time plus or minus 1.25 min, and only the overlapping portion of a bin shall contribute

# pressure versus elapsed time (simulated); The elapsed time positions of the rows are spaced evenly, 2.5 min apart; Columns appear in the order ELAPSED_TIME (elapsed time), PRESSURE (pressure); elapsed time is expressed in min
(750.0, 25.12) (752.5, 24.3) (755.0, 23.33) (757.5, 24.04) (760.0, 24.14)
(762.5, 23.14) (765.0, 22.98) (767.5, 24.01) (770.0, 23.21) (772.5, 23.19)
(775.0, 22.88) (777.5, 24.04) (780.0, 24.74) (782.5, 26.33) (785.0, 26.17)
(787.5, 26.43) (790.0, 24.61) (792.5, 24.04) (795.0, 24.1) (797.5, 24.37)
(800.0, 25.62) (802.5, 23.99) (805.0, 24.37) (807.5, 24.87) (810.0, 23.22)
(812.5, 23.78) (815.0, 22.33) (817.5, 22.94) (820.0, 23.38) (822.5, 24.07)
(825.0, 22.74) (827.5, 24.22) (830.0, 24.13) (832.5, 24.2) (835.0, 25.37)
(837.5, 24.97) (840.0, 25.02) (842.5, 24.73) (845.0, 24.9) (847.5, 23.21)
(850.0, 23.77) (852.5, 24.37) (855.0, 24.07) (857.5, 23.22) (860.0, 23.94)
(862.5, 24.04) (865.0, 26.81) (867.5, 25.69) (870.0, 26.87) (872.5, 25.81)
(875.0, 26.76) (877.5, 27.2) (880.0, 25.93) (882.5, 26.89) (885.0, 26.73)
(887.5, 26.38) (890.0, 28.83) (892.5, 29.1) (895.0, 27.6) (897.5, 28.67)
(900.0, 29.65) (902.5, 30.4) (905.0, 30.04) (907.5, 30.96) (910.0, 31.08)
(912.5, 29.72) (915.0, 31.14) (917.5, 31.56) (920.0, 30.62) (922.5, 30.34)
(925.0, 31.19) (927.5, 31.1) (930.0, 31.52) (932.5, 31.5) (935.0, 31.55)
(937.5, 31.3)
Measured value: 1.23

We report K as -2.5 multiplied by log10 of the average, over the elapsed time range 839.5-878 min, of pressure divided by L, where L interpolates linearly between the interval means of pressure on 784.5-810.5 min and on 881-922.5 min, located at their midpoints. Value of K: 0.102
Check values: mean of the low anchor 24.7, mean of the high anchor 29.3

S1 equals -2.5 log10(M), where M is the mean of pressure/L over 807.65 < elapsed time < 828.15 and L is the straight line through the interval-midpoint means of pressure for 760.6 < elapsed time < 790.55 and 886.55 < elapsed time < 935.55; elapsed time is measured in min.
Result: 0.120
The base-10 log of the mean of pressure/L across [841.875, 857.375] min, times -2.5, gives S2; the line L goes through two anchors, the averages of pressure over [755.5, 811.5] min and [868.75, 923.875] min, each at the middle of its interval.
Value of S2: 0.120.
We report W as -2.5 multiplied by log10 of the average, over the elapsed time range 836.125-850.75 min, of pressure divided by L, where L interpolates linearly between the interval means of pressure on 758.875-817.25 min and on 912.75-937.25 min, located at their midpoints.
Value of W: 0.11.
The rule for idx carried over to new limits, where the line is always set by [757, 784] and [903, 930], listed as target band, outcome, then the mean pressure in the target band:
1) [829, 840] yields 0.9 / 24.7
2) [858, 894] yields 3.1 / 26.4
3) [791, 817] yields 1.5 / 24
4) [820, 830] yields 1.0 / 23.7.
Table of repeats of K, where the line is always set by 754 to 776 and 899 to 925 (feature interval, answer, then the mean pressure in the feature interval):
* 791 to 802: 0.02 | 24.5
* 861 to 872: 0.10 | 25.8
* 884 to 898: 0.06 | 27.9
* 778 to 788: -0.06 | 25.7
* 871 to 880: 0.09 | 26.5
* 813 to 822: 0.13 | 23.1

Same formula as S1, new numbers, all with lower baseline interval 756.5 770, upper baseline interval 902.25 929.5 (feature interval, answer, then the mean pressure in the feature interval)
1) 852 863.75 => 0.17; 23.9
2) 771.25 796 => 0.00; 24.7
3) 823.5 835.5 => 0.11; 24.1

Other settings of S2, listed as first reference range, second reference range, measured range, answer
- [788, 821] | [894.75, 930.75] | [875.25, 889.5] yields 0.07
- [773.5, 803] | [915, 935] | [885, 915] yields 0.03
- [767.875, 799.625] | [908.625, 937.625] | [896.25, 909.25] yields 0.00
